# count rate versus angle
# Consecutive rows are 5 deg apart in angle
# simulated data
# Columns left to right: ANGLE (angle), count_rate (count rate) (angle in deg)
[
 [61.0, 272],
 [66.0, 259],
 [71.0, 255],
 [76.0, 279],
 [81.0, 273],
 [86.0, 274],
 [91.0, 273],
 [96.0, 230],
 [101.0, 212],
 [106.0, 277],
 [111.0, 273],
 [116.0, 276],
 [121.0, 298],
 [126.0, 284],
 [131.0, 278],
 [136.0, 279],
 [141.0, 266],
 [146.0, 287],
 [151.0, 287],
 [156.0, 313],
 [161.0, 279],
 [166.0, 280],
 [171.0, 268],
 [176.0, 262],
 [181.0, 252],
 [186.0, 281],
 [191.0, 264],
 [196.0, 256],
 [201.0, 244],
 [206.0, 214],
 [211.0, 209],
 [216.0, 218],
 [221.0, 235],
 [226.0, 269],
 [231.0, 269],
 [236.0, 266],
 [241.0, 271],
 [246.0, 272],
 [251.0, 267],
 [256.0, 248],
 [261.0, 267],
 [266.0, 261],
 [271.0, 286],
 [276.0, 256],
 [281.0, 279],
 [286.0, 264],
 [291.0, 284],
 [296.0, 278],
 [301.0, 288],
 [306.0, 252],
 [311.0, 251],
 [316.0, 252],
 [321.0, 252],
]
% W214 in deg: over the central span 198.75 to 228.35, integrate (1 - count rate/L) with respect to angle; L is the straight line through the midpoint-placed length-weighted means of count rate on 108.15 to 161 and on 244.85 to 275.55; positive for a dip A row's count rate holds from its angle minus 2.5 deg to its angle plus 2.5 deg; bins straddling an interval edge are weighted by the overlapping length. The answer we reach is 4.5 deg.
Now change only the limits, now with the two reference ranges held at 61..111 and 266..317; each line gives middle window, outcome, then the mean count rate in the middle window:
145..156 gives -1.24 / 293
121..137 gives -1.28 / 283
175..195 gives 0.02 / 264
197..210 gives 1.74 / 230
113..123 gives -0.91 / 286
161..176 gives -0.51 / 273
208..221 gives 2.36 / 218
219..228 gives 0.48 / 252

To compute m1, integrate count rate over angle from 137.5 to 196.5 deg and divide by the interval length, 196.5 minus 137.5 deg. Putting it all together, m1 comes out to 275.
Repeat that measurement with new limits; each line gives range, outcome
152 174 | 285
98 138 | 272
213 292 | 263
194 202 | 251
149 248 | 260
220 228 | 254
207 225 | 224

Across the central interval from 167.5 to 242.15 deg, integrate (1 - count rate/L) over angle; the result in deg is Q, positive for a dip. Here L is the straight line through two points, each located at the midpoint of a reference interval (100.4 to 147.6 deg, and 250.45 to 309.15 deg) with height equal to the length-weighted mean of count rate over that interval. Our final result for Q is 5.5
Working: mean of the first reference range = 275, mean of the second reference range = 269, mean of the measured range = 252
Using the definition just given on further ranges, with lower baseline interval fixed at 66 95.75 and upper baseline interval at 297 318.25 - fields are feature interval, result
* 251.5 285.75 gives -0.4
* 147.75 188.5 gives -2.0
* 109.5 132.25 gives -1.4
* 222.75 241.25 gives -0.2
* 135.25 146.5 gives -0.4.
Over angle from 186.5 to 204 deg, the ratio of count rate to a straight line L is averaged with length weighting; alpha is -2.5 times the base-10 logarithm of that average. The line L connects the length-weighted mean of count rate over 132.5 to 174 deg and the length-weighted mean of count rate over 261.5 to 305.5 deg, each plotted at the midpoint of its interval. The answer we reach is 0.09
